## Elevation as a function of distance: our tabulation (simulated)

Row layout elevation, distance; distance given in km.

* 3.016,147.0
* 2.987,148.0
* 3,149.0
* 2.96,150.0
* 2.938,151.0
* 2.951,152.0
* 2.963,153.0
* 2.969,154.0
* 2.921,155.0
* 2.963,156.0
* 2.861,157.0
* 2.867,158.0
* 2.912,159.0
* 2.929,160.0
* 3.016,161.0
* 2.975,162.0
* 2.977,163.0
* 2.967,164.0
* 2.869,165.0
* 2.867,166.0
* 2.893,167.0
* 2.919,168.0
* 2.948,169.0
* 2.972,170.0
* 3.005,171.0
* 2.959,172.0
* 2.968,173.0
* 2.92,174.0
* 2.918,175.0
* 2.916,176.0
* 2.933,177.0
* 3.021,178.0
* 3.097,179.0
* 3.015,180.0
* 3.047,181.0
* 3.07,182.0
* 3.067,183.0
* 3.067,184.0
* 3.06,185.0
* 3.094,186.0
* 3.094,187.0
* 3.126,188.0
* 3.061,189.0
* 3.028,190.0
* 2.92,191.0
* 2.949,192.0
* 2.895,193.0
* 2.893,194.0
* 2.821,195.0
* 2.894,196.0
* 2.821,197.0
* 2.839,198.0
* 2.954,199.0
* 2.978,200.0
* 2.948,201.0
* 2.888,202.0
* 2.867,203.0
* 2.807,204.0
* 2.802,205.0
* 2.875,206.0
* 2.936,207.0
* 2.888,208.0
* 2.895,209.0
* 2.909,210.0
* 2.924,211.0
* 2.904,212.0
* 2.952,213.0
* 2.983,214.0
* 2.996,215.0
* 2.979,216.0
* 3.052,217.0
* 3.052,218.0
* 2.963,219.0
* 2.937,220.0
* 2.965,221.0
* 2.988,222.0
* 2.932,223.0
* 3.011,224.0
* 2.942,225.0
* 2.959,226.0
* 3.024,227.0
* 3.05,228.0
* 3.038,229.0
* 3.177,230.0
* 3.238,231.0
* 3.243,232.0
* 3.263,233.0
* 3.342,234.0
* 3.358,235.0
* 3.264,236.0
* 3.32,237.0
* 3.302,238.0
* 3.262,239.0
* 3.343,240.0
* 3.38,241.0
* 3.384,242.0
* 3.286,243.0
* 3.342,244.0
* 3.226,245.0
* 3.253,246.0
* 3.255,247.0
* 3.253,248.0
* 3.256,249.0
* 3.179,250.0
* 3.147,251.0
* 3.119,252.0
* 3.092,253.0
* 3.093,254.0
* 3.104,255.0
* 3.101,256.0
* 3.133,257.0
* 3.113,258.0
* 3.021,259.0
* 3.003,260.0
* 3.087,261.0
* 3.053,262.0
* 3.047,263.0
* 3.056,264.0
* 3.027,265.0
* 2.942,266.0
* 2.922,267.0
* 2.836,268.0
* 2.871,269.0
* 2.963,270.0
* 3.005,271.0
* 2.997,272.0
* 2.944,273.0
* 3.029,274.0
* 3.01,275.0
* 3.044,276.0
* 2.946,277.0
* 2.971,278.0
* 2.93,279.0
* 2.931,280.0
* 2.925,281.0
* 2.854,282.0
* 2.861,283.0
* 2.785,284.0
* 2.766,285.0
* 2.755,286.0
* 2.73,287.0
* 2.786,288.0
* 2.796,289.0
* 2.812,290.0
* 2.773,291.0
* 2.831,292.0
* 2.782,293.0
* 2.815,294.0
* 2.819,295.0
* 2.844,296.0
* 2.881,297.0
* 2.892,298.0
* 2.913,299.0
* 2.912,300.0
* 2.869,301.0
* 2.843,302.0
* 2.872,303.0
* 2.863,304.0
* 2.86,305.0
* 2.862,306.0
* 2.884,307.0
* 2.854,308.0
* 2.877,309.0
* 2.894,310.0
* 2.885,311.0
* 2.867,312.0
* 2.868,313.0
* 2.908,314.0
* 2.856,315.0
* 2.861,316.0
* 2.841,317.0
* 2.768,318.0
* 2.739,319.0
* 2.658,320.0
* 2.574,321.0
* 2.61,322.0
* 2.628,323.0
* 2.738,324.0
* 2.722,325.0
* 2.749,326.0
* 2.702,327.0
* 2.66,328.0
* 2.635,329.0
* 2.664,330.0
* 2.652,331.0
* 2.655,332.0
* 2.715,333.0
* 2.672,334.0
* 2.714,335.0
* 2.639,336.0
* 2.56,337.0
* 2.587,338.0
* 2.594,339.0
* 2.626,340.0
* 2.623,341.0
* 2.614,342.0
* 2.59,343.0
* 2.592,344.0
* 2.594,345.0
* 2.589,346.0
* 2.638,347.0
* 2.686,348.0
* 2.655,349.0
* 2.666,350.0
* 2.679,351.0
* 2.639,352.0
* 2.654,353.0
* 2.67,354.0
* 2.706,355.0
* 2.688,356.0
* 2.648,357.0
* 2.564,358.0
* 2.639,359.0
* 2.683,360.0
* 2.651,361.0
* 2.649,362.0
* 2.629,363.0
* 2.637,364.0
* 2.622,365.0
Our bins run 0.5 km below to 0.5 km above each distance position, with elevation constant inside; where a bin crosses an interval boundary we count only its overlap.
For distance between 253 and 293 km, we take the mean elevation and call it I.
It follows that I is 2.94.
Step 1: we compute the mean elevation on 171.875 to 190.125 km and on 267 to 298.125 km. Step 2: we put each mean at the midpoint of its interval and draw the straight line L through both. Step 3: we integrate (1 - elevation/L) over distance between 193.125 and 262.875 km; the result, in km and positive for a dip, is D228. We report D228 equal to -2.6 km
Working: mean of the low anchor 3.03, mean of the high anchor 2.88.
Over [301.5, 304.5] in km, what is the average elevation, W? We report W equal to 2.86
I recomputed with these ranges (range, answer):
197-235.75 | 3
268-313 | 2.88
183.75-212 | 2.94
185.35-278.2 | 3.05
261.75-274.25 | 2.97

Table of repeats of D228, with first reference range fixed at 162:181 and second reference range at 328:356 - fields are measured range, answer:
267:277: -0.7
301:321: -1.0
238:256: -2.6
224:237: -1.4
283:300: -0.5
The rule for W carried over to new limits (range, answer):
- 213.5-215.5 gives 2.99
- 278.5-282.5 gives 2.91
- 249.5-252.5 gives 3.15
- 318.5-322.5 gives 2.65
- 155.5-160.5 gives 2.91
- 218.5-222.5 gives 2.96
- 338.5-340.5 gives 2.61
